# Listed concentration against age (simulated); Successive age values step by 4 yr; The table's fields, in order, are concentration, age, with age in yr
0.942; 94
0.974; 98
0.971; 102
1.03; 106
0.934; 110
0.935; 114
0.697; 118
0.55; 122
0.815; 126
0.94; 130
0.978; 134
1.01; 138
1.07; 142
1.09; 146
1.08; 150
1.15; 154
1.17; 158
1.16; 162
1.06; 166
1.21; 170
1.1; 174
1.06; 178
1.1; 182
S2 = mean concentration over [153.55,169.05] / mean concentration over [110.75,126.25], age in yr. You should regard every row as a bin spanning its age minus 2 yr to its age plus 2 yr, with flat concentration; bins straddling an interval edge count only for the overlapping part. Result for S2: 1.5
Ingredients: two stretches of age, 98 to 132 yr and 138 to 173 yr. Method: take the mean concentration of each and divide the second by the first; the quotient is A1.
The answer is 1.3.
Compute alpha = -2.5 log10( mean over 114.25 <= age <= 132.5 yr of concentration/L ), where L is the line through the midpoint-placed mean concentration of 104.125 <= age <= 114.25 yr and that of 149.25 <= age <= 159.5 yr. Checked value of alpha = 0.304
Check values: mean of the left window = 0.971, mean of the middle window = 0.774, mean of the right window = 1.14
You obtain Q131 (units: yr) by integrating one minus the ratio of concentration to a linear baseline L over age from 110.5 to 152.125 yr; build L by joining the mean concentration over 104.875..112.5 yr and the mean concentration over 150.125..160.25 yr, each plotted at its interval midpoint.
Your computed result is 5.6 yr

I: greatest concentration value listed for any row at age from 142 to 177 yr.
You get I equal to 1.21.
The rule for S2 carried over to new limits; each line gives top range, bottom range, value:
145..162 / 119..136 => 1.39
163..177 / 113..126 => 1.55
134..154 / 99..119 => 1.15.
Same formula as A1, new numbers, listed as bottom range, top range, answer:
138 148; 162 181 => 1.04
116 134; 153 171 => 1.48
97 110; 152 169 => 1.16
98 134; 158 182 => 1.29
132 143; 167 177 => 1.12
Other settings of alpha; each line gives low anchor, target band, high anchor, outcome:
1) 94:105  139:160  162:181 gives -0.04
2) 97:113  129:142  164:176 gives 0.06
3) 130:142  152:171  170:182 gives -0.08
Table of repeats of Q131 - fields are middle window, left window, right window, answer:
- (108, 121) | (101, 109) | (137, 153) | 2.32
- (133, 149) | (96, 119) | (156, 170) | 0.24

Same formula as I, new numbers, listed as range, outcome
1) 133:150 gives 1.09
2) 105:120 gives 1.03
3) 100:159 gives 1.17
